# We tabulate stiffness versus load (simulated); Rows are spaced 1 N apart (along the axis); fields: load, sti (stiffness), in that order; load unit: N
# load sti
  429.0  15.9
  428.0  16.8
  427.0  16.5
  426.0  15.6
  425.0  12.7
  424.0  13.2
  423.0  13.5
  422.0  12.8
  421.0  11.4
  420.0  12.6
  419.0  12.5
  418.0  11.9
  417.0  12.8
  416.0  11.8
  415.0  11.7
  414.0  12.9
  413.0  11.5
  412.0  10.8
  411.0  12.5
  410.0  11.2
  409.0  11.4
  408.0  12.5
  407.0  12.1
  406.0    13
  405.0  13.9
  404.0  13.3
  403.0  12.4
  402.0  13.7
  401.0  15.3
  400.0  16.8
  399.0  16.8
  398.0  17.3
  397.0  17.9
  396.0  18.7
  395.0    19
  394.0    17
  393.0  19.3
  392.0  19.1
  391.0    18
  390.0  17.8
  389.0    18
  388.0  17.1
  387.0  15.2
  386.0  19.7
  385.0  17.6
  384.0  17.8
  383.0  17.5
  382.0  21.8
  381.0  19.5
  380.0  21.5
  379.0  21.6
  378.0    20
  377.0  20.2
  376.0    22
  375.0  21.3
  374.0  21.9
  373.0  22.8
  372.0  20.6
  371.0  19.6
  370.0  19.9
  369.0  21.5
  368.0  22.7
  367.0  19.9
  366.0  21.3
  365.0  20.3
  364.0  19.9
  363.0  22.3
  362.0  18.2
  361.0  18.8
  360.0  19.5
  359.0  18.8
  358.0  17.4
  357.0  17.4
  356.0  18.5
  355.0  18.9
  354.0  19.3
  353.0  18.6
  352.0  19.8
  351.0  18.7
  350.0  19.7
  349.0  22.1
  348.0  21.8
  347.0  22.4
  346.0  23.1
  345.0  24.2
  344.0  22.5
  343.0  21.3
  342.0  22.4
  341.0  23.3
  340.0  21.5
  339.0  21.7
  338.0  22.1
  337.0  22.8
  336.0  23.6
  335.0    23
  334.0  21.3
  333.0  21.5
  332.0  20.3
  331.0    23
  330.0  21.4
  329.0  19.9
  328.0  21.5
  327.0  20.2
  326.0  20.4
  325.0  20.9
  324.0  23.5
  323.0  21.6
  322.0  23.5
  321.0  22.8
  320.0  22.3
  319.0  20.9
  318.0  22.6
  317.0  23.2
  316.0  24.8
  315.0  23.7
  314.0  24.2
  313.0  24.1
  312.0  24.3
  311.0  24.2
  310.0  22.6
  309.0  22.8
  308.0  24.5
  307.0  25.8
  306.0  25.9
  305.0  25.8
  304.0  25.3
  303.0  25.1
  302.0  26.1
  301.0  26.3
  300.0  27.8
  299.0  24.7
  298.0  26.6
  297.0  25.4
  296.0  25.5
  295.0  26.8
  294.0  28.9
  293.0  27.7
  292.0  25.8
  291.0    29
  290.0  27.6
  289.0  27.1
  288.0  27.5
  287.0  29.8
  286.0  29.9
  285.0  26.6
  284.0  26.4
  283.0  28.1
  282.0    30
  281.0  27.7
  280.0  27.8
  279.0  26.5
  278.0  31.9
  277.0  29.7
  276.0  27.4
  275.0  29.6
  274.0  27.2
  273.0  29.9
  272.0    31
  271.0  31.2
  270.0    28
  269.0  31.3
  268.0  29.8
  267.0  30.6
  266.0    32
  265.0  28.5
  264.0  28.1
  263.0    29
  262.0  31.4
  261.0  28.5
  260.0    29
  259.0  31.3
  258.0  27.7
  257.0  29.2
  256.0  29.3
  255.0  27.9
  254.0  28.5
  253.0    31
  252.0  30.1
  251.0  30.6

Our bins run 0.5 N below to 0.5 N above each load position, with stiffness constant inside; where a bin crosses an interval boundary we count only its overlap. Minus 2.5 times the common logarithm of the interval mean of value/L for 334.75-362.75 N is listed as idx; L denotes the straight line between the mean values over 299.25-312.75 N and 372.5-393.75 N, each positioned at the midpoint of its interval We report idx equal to 0.064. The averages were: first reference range 25.1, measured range 20.8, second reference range 19.5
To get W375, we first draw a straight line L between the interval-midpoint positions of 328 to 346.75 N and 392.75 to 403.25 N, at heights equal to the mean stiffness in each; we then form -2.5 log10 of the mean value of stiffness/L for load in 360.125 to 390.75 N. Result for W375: -0.06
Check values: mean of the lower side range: 22.1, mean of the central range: 19.9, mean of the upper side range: 16.8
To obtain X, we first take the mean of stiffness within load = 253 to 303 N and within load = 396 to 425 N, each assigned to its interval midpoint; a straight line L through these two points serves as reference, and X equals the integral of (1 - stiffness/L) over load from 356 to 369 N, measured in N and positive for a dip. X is -0.7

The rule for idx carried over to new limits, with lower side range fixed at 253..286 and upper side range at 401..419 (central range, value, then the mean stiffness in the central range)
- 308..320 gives 0.02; 23.4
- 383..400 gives -0.22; 17.8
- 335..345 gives -0.09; 22.5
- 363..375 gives -0.21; 21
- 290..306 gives -0.03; 26.5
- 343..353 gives -0.09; 21.4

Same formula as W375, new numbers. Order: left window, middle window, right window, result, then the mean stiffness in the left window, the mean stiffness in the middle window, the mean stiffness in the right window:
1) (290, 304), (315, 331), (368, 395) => 0.11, 26.6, 22.1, 19.6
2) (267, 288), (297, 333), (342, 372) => 0.06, 29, 23.5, 20.3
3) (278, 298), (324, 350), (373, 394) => 0.07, 27.7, 21.9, 19.4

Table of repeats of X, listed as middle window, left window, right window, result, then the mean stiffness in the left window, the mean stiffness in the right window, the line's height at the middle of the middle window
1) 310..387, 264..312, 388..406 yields 0.7 N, 27.5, 16.6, 21.5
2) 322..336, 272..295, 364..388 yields 1.6 N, 28.3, 20.2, 24.3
